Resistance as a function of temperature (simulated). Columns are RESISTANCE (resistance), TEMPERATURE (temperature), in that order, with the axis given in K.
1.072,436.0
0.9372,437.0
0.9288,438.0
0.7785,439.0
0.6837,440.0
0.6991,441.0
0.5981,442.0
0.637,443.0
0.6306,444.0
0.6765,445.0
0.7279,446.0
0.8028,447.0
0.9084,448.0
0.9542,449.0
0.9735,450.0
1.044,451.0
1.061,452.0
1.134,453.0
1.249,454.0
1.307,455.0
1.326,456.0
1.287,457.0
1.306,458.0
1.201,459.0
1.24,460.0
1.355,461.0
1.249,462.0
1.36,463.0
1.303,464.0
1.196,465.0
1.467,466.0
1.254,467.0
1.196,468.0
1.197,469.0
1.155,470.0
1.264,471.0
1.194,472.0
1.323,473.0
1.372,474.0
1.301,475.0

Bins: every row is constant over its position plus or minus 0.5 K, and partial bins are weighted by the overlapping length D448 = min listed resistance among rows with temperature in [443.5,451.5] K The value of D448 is 0.6306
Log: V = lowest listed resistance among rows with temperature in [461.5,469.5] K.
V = 1.196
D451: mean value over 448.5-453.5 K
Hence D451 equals 1.03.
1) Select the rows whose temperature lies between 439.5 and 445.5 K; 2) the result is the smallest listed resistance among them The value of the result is 0.5981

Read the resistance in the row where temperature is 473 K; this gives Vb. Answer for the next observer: 1.323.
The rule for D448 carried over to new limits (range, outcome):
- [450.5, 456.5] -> 1.044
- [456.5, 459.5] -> 1.201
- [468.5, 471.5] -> 1.155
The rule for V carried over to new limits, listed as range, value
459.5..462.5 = 1.24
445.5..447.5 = 0.7279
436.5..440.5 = 0.6837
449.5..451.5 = 0.9735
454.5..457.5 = 1.287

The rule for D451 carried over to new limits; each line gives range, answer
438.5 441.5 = 0.72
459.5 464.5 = 1.3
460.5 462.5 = 1.3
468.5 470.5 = 1.18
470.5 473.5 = 1.26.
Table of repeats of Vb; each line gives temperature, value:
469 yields 1.197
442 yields 0.5981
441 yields 0.6991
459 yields 1.201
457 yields 1.287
